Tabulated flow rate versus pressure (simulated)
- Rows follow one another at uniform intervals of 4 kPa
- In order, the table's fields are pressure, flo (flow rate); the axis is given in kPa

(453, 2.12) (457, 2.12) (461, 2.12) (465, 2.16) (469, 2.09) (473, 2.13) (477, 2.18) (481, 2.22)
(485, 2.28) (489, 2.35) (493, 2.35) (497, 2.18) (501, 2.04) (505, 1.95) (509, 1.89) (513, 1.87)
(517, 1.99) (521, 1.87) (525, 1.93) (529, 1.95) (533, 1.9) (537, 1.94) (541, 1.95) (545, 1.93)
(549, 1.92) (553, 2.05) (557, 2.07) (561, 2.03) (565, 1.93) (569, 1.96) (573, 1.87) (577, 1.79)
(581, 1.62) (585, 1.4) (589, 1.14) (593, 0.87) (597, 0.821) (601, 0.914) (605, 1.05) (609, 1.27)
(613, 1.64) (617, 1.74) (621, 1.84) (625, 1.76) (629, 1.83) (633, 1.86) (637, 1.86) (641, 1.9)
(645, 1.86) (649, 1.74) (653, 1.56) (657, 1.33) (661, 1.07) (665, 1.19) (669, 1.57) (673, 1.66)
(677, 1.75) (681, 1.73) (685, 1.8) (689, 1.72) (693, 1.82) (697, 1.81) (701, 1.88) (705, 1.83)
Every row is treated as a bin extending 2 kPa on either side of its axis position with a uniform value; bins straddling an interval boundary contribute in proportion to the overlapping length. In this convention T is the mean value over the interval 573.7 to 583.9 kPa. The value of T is 1.7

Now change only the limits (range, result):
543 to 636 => 1.62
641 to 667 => 1.49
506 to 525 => 1.91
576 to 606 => 1.19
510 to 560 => 1.95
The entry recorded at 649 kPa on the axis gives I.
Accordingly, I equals 1.74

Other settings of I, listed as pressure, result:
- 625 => 1.76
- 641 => 1.9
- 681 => 1.73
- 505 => 1.95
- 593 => 0.87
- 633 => 1.86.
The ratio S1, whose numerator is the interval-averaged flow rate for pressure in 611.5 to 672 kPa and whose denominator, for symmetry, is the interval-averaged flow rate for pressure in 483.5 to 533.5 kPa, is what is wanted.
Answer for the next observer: 0.81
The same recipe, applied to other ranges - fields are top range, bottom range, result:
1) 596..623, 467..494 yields 0.60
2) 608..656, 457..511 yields 0.81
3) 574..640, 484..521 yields 0.71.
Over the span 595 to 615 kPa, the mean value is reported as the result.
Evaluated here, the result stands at 1.14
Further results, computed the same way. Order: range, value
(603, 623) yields 1.51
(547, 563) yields 2.02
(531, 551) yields 1.93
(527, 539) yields 1.93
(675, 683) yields 1.74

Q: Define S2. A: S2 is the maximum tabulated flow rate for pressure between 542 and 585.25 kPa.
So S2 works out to 2.07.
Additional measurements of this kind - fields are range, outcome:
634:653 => 1.9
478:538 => 2.35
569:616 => 1.96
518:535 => 1.95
